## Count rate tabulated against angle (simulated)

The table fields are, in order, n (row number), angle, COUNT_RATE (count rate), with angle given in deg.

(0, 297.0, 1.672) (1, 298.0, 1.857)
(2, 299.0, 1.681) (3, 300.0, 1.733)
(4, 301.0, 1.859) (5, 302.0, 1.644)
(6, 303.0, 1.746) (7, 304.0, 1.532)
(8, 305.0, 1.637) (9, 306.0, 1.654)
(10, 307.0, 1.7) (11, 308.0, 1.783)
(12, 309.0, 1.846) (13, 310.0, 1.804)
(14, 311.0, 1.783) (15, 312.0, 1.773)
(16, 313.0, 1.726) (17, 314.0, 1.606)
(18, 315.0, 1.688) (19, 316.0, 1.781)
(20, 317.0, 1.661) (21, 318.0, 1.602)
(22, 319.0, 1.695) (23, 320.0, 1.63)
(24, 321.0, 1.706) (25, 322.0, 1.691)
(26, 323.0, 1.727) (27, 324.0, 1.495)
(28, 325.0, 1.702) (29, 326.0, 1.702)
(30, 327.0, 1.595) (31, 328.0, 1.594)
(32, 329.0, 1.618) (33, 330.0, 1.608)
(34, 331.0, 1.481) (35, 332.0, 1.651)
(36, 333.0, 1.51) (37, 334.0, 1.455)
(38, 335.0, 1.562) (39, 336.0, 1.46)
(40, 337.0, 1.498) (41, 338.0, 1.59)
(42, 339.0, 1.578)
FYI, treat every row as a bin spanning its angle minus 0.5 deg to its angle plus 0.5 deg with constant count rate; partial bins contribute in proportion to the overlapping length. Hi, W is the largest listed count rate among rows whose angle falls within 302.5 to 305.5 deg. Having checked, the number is 1.746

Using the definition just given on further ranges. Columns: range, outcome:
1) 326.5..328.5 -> 1.595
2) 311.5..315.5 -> 1.773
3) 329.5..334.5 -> 1.651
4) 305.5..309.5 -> 1.846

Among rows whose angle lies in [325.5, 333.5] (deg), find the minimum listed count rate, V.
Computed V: 1.481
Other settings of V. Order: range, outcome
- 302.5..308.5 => 1.532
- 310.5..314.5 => 1.606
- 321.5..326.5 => 1.495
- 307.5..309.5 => 1.783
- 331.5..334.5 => 1.455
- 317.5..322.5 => 1.602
